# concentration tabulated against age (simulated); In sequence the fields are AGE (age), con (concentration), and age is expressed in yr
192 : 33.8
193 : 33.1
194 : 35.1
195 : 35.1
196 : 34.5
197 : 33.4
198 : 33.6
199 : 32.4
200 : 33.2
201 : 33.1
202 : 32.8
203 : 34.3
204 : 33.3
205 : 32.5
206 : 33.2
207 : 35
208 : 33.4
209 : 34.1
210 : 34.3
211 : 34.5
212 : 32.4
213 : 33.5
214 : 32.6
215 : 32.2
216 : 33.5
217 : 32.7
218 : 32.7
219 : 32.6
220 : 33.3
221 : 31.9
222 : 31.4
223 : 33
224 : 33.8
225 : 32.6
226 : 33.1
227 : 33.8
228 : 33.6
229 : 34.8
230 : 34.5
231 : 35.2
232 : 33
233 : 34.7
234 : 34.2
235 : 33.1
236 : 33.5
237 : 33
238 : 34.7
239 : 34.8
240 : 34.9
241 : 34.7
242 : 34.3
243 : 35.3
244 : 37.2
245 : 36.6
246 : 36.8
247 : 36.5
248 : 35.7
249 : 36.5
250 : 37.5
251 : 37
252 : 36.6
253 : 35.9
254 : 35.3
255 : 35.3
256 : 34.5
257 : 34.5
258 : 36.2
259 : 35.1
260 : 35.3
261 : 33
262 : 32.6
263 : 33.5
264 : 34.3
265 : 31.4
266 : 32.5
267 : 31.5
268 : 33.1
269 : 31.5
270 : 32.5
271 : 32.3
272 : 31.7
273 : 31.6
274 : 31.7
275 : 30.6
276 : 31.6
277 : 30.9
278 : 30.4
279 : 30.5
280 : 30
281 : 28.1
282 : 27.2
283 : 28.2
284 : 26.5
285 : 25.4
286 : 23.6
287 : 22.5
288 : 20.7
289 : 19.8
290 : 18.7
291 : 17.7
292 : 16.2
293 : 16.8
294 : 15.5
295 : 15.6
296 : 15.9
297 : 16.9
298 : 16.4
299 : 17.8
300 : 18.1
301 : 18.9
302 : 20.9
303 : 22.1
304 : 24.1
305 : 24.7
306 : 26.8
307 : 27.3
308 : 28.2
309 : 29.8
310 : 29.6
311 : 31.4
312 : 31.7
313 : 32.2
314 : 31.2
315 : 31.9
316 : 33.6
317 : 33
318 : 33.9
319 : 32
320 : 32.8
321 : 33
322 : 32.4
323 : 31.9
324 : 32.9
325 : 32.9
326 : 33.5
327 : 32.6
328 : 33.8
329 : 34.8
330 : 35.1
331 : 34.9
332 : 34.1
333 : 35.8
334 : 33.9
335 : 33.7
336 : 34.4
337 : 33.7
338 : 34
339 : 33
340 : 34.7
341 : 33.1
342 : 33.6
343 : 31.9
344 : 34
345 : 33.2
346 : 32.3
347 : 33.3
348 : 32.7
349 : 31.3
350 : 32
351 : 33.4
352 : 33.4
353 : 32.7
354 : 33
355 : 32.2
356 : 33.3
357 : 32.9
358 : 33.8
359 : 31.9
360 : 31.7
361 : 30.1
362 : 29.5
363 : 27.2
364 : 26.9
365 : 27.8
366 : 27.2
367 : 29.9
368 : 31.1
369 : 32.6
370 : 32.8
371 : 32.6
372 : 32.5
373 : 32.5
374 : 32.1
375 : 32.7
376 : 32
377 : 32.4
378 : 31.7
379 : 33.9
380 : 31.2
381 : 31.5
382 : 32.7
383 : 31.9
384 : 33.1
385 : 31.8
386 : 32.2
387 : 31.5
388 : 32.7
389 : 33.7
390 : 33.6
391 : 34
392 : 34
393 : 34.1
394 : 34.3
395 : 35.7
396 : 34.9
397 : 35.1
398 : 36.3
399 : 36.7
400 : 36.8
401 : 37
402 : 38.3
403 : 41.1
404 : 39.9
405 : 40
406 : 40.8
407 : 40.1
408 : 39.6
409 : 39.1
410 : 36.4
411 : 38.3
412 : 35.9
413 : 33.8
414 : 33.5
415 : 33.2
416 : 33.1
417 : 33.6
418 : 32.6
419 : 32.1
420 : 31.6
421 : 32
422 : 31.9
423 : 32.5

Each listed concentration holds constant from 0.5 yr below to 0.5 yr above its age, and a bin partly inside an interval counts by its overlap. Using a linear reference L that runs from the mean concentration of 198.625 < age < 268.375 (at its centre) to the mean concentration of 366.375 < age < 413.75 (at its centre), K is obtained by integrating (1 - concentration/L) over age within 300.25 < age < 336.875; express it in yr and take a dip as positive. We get 3.6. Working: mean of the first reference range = 34.1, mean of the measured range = 30.9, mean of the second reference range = 34.6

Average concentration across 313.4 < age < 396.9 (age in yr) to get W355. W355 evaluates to 32.7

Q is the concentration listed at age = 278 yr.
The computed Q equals 30.4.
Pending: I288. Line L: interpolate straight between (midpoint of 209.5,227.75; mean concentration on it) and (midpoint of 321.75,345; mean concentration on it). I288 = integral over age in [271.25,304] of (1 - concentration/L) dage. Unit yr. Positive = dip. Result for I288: 9.7 yr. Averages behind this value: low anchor 33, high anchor 33.7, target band 23.5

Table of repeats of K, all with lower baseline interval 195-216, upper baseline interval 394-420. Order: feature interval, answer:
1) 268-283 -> 1.6 yr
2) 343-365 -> 2.3 yr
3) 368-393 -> 2.4 yr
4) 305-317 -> 1.6 yr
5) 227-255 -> -1.0 yr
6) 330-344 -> 0.6 yr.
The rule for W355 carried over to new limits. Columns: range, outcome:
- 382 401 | 34.1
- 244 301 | 28.9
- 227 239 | 34.1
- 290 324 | 25.5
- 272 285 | 29.7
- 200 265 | 34.2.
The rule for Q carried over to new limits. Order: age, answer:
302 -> 20.9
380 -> 31.2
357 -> 32.9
